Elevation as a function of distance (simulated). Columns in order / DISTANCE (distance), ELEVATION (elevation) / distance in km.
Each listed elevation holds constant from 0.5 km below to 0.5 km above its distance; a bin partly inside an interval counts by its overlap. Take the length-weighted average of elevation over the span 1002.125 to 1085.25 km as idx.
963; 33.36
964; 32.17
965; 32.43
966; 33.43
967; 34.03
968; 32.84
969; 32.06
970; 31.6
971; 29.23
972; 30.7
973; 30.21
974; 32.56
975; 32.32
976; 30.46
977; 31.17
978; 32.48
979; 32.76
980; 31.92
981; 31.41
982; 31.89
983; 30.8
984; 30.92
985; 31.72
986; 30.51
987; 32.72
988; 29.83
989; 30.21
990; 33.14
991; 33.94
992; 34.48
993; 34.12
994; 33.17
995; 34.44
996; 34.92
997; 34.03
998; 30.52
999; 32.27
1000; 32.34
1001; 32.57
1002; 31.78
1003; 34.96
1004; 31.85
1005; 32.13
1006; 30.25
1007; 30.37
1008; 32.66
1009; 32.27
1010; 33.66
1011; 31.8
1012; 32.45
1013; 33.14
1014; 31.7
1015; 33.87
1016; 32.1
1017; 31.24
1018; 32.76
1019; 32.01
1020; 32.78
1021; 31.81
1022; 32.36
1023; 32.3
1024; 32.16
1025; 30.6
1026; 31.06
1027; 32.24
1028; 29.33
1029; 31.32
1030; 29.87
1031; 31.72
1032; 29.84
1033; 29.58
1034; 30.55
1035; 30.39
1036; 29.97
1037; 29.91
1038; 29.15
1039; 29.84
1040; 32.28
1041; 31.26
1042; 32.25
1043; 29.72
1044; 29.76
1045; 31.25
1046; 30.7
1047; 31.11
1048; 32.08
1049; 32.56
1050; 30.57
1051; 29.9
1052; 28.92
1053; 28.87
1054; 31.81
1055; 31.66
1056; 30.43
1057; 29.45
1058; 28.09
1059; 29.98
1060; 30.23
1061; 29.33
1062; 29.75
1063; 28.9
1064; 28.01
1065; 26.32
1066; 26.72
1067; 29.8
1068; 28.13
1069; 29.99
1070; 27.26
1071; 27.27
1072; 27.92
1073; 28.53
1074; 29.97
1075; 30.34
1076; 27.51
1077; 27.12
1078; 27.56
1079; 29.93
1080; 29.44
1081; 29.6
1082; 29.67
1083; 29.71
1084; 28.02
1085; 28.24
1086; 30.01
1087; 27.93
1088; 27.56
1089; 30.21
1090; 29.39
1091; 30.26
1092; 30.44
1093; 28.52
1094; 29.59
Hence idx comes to 30.4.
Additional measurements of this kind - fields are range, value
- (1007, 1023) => 32.4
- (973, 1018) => 32.3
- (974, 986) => 31.6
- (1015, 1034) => 31.4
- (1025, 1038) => 30.4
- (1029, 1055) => 30.6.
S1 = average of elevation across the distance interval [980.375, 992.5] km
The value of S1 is 31.8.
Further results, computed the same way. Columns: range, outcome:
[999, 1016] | 32.4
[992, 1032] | 32.2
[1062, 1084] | 28.6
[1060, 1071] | 28.5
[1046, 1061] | 30.4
